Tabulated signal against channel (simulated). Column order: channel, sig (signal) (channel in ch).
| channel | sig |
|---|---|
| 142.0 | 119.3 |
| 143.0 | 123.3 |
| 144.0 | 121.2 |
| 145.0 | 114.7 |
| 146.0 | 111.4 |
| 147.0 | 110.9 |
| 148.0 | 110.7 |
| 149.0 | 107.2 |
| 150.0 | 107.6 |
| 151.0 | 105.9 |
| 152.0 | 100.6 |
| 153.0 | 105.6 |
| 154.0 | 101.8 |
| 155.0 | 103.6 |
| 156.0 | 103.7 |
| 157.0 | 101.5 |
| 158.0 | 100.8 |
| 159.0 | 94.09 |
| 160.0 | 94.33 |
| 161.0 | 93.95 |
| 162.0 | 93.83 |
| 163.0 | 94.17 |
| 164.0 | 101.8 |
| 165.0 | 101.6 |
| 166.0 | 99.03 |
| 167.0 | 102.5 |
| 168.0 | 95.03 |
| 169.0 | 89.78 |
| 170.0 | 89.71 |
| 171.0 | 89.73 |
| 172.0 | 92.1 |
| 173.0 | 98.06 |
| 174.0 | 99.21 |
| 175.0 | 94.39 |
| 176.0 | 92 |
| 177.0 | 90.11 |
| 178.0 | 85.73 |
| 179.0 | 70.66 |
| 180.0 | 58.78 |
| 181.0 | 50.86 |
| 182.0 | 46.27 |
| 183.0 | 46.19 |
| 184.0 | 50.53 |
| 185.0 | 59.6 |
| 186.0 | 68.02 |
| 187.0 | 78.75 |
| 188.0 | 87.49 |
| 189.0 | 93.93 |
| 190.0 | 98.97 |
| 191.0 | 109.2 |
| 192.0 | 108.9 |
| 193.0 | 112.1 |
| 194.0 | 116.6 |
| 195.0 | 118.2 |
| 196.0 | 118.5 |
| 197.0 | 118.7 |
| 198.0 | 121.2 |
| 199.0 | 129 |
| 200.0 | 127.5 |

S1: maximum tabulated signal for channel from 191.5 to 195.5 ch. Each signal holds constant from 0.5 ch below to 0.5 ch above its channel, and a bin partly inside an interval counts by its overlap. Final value 118.2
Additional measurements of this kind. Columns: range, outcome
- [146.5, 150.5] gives 110.9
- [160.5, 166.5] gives 101.8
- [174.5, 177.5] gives 94.39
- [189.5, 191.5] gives 109.2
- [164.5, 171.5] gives 102.5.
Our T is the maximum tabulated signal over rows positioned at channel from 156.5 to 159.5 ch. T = 101.5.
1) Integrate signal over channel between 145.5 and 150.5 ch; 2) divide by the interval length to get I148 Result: 110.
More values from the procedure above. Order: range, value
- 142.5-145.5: 120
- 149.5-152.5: 105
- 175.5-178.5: 89.3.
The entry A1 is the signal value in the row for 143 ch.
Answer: 123.3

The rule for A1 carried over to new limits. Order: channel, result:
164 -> 101.8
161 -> 93.95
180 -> 58.78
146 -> 111.4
